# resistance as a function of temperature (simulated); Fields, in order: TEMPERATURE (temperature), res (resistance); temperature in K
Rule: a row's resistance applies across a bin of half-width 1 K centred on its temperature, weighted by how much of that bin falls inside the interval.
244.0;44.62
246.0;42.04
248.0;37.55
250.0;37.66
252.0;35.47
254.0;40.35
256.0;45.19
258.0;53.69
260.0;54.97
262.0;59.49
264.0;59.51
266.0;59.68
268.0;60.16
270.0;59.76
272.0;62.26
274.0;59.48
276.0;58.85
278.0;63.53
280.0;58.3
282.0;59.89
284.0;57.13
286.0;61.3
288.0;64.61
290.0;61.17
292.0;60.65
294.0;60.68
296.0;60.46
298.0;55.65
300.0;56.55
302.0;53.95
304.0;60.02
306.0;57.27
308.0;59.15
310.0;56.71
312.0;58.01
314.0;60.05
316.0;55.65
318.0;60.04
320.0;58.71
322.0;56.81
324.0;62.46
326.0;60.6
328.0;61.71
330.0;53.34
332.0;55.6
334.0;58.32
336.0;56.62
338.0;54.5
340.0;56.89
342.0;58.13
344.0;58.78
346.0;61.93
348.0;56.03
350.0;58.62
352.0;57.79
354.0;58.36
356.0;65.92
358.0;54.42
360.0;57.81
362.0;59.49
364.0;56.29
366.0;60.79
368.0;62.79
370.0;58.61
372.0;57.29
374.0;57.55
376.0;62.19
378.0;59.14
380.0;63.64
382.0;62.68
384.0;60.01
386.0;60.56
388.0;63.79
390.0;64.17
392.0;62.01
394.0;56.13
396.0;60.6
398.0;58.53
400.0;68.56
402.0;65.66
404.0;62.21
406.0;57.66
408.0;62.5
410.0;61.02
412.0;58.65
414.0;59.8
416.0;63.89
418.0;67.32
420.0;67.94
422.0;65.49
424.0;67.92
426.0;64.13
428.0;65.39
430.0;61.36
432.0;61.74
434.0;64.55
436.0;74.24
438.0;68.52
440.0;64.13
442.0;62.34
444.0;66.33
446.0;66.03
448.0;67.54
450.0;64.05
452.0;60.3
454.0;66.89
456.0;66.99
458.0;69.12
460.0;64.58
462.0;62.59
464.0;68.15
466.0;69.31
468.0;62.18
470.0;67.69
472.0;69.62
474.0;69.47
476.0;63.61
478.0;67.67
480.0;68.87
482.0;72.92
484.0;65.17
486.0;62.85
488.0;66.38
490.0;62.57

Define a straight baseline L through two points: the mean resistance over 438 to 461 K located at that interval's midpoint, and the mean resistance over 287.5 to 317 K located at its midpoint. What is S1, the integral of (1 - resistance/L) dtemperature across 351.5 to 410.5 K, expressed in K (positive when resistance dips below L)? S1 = 1.55 K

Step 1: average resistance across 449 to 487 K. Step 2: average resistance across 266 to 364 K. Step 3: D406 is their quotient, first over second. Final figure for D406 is 1.1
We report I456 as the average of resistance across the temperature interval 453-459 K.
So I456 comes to 67.7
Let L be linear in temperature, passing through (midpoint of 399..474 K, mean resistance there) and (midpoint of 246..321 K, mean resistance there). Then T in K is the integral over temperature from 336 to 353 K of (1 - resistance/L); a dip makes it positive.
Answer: 0.6 K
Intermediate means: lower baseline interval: 56.1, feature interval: 57.8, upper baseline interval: 65.1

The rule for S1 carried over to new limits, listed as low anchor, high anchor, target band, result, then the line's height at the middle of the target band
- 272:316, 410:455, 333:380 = 2.3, 61.7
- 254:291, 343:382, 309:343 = 0.6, 59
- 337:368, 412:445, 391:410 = 0.4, 62.7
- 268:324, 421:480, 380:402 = 0.5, 63.4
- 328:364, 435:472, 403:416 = 0.5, 62.8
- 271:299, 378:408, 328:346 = 1.2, 61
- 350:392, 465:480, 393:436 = 0.0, 63.2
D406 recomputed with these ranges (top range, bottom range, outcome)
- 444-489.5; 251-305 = 1.16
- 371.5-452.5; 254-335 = 1.08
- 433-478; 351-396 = 1.10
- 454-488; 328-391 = 1.13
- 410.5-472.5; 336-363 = 1.12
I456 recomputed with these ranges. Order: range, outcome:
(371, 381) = 60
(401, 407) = 61.8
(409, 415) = 59.8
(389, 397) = 60.7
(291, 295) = 60.7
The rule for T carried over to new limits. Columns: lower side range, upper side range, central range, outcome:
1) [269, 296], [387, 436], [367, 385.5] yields 0.60 K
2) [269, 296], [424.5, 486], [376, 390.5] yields 0.43 K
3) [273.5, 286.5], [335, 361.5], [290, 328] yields 0.25 K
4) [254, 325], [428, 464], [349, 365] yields 0.74 K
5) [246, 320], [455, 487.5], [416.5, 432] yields -0.27 K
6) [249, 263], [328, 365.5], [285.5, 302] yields -2.71 K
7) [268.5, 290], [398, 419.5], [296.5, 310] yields 0.83 K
